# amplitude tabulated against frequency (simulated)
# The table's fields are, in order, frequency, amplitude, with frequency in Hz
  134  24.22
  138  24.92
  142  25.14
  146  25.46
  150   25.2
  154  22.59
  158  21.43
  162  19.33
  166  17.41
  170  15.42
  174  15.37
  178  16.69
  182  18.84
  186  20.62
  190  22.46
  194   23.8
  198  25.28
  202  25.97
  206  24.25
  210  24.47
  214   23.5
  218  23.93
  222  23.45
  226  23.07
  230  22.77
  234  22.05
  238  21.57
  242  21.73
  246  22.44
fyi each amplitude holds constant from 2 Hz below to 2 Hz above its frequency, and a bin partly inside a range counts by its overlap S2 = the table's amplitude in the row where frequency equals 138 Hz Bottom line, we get 24.92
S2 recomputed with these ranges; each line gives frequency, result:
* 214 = 23.5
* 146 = 25.46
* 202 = 25.97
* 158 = 21.43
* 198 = 25.28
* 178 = 16.69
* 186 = 20.62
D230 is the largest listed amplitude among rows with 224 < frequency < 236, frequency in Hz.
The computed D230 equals 23.07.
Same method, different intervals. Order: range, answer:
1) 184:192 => 22.46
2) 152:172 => 22.59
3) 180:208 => 25.97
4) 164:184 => 18.84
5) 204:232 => 24.47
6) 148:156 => 25.2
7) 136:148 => 25.46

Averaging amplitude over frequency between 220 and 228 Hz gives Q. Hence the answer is 23.3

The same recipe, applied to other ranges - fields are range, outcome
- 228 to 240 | 22.1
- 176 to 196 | 20.5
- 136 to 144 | 25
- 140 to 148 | 25.3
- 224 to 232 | 22.9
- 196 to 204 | 25.6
